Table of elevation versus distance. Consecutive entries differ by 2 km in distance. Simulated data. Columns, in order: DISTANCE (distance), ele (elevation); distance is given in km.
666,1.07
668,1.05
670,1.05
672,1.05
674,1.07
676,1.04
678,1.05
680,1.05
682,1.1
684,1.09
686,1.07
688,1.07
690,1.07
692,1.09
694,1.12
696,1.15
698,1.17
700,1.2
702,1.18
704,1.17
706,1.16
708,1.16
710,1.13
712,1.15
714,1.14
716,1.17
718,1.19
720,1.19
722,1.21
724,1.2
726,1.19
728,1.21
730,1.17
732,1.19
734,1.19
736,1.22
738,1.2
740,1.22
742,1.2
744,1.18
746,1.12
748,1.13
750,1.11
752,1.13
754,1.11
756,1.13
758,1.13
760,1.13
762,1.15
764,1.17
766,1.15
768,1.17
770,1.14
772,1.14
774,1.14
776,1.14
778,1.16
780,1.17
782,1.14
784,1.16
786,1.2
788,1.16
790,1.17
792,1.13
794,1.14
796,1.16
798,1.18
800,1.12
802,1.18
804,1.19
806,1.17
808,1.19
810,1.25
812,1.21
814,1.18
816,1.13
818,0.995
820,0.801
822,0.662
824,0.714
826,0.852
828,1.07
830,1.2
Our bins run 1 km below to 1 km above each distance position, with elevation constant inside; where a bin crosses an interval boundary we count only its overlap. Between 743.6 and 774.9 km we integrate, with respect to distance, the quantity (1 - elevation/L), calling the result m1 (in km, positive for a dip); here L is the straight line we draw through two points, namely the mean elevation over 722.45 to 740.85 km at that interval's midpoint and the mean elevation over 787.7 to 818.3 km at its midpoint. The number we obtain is 1.2 km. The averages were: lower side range 1.2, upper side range 1.16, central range 1.14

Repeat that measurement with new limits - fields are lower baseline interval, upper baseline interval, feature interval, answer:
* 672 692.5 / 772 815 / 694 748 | -3.6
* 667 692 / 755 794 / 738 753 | -0.5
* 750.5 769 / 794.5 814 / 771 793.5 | 0.1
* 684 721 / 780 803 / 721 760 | -0.7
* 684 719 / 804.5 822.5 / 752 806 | -2.7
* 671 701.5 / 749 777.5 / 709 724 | -0.8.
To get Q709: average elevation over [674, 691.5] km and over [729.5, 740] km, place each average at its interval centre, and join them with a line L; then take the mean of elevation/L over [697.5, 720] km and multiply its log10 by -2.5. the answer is -0.03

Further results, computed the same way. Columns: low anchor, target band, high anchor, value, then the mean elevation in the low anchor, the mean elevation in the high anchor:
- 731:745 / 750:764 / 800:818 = 0.057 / 1.2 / 1.17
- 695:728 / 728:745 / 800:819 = -0.024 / 1.17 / 1.16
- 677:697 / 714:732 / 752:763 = -0.076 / 1.09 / 1.13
